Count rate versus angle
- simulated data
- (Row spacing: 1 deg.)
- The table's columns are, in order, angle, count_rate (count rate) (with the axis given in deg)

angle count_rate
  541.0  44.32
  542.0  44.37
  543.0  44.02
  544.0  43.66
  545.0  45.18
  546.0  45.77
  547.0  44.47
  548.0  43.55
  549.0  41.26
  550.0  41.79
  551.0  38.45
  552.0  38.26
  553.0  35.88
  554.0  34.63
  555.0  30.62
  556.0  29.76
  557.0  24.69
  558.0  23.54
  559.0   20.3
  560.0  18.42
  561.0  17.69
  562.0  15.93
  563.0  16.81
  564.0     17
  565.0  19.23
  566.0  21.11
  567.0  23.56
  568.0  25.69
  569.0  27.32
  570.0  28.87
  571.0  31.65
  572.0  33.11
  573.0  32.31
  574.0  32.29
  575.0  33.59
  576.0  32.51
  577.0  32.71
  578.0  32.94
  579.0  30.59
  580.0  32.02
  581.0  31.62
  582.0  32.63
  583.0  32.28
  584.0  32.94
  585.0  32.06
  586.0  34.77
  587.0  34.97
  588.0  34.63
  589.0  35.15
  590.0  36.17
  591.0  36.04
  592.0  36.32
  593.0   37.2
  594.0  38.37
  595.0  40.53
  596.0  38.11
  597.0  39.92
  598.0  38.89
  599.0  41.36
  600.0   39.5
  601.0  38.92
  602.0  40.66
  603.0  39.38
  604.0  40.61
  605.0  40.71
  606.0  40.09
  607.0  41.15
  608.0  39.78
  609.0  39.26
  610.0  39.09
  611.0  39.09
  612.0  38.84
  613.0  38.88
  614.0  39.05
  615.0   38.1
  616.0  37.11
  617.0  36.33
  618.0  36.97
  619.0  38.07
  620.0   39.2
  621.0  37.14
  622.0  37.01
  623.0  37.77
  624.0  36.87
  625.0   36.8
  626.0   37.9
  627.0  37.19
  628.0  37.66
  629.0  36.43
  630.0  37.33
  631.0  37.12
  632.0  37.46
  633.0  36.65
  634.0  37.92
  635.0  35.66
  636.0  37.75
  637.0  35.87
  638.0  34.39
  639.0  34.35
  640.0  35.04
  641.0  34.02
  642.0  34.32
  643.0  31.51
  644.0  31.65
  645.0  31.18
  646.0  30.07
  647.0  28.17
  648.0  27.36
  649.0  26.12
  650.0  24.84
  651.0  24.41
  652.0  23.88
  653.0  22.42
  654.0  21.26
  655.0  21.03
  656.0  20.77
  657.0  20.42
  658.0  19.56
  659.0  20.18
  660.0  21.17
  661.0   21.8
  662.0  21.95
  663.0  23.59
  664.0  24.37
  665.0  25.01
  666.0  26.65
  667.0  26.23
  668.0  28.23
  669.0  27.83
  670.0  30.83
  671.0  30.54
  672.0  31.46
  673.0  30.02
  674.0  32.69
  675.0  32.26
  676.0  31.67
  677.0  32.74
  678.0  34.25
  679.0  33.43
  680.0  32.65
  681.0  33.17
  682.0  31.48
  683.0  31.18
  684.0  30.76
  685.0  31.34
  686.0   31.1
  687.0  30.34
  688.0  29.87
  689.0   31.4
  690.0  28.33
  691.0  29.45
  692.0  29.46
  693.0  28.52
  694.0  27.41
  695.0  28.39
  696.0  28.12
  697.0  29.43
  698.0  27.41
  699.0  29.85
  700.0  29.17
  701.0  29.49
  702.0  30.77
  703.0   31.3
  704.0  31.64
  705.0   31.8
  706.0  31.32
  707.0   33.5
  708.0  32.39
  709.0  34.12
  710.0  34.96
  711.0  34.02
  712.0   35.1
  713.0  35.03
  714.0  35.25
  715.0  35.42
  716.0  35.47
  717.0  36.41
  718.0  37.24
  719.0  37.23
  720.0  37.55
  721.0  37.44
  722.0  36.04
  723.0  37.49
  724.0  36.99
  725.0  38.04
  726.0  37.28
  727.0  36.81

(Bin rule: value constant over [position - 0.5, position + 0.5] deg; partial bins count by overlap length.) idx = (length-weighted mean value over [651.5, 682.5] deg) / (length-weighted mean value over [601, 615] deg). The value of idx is 0.68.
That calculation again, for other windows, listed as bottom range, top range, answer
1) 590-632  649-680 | 0.68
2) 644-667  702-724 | 1.44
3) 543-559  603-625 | 1.04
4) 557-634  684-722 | 0.94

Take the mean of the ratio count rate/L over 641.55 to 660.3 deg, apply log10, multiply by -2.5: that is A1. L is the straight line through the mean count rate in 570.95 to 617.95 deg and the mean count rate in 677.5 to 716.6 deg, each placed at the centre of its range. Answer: 0.31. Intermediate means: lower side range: 36.5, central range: 25.3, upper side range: 31.5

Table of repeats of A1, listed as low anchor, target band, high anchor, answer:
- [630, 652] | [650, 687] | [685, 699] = 0.13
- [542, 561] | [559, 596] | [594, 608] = 0.26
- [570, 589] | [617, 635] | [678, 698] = -0.18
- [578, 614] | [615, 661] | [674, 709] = 0.09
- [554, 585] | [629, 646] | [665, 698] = -0.20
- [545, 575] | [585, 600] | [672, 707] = -0.23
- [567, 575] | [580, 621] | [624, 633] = -0.12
